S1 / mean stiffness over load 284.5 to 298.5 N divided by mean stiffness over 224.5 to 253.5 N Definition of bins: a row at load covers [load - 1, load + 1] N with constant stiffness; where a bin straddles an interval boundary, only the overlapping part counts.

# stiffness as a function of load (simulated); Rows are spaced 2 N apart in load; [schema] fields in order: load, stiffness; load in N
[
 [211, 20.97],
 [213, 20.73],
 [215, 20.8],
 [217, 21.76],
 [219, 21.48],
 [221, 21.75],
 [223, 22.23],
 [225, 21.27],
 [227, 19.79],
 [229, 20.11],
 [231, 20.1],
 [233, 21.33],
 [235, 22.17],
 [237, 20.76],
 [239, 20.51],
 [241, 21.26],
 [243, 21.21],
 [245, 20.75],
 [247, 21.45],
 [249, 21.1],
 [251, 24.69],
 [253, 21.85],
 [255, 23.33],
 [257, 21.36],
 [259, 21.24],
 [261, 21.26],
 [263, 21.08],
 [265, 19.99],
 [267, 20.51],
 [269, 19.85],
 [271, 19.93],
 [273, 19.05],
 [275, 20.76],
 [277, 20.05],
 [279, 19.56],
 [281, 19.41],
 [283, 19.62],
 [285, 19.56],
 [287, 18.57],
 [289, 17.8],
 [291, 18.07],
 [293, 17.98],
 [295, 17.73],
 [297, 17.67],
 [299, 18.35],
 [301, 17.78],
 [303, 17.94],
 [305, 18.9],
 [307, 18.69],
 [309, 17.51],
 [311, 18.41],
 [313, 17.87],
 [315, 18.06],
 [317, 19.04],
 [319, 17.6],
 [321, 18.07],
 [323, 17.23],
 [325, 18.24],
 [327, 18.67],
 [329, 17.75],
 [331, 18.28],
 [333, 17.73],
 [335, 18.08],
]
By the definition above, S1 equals 0.86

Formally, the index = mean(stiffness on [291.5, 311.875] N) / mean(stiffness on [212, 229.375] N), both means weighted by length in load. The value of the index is 0.9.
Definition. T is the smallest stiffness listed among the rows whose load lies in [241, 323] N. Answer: 17.23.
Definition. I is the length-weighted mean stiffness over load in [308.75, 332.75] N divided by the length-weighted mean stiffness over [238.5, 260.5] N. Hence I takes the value 0.8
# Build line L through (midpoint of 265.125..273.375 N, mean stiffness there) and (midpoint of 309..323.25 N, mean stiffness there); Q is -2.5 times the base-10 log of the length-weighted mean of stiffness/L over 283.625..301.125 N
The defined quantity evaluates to 0.05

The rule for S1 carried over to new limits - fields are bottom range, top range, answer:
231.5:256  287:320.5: 0.84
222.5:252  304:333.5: 0.85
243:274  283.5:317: 0.86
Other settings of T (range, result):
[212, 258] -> 19.79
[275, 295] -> 17.73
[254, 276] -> 19.05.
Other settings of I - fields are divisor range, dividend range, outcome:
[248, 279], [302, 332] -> 0.86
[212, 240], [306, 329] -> 0.86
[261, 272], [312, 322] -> 0.89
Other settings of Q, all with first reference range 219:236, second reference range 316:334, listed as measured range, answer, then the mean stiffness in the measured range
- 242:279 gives -0.05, 21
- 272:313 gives 0.03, 18.7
